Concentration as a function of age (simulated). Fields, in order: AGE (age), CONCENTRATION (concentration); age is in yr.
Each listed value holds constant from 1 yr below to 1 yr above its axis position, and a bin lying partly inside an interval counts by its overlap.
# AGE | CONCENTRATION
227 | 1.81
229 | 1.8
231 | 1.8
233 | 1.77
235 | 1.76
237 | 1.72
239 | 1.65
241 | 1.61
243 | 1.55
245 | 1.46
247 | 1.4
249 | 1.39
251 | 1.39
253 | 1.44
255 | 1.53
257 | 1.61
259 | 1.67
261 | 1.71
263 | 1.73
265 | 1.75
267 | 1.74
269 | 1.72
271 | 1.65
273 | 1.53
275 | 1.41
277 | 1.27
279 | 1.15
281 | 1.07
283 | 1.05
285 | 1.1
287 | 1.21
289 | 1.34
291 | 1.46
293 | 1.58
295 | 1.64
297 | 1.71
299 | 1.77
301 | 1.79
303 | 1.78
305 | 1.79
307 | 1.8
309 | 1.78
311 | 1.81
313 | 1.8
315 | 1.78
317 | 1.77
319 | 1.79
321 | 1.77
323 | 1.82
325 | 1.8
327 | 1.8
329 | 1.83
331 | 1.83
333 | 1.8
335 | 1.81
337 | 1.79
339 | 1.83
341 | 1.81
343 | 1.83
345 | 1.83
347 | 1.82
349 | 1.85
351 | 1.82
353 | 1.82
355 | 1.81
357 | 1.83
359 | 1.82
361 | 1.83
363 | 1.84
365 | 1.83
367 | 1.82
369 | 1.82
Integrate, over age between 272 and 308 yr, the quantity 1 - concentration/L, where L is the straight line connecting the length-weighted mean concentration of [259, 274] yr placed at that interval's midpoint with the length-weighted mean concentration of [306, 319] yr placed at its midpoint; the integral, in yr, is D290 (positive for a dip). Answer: 5.7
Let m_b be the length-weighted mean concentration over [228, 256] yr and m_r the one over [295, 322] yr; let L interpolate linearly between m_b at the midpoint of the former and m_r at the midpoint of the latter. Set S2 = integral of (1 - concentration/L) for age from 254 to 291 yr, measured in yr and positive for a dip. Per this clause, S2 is 4.7 yr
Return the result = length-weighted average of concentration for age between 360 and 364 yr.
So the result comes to 1.83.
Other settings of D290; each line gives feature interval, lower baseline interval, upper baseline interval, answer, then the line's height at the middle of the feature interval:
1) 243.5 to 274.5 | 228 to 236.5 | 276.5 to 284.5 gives -3.97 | 1.42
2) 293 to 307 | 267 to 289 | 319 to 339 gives -1.81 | 1.54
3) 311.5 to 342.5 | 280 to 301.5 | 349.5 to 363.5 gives -3.03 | 1.64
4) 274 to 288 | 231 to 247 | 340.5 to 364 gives 4.33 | 1.71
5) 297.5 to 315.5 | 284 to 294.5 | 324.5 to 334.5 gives -2.78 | 1.55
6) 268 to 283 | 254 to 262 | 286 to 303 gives 2.13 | 1.6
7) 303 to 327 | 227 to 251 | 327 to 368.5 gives -0.39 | 1.76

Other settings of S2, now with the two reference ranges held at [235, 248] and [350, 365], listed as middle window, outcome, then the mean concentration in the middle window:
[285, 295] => 1.7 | 1.39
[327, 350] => -0.5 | 1.82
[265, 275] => 0.0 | 1.64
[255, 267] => -0.5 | 1.68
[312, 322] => -0.2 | 1.78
